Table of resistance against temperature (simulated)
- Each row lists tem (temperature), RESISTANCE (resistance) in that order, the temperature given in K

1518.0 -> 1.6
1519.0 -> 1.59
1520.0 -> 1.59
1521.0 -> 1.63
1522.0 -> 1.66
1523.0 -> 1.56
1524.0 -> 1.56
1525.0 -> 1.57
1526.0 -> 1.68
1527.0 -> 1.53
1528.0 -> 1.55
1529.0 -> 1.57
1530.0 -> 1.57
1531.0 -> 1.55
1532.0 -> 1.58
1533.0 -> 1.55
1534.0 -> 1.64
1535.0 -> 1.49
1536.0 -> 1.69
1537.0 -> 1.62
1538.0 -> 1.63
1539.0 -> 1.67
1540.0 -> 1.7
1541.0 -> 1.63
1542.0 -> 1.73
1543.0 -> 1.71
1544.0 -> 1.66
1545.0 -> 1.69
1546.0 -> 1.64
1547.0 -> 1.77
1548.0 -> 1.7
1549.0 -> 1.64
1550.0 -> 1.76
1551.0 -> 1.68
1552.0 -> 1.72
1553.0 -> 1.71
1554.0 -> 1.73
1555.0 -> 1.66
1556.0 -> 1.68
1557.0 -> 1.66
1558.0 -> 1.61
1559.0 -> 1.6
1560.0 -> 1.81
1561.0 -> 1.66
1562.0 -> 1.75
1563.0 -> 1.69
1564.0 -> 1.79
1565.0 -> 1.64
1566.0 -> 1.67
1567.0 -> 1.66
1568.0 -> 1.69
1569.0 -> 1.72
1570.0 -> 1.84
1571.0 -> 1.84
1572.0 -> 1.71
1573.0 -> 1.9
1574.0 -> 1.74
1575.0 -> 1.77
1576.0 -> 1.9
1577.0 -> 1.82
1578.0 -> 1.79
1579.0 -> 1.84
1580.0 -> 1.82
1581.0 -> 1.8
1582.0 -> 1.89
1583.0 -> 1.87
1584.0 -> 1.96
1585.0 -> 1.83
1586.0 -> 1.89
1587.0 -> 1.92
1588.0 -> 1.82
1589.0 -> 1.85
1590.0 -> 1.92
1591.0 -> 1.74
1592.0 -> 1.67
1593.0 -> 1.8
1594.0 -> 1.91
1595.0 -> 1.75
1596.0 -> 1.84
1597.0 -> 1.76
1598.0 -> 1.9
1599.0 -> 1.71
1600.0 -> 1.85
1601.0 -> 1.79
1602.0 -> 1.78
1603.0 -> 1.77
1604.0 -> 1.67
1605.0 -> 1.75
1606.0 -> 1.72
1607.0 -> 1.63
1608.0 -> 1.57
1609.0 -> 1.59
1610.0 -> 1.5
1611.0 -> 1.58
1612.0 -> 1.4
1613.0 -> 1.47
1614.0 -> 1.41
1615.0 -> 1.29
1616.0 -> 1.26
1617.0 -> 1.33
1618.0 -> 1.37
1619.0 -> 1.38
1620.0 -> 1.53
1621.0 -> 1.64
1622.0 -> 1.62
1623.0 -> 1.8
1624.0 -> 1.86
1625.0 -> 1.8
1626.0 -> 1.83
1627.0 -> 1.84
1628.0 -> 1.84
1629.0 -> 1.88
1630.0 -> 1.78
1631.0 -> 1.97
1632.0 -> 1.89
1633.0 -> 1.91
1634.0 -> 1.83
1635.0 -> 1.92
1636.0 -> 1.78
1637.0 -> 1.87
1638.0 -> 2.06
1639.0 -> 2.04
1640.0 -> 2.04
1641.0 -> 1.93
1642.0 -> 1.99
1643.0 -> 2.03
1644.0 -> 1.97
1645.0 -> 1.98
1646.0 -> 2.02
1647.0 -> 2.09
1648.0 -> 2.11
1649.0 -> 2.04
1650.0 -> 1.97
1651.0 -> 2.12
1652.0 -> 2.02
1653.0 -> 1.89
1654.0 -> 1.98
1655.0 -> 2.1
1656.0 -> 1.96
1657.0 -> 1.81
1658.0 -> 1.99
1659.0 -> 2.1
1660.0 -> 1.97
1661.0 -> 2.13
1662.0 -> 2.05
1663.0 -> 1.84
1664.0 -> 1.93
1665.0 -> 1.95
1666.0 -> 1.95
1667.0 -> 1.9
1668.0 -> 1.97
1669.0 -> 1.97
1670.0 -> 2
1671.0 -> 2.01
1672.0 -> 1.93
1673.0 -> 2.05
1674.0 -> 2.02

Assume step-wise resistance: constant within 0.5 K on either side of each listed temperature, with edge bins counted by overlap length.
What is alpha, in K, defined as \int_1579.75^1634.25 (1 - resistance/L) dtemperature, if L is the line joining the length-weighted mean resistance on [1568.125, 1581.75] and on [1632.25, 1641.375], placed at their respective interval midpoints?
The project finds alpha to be 4.3 K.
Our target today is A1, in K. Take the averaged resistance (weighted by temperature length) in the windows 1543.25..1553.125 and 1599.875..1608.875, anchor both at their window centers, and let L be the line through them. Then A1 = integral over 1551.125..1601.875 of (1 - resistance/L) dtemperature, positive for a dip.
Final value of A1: -2.12 K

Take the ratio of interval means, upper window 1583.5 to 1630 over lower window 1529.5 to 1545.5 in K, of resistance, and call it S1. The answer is 1.04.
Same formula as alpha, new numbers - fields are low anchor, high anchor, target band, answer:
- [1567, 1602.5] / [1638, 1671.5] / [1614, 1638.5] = 2.69 K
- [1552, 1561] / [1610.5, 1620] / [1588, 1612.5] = -4.32 K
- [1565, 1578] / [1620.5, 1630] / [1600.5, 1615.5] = 1.58 K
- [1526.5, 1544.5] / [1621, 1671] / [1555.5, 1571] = -0.05 K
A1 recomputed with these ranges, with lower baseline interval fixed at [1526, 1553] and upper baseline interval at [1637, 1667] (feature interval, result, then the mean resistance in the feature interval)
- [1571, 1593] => -0.66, 1.83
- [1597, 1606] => 0.32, 1.77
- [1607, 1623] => 3.43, 1.48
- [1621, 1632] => 0.58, 1.82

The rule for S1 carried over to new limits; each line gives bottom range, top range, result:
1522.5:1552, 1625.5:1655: 1.20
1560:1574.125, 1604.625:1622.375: 0.86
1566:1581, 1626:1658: 1.10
